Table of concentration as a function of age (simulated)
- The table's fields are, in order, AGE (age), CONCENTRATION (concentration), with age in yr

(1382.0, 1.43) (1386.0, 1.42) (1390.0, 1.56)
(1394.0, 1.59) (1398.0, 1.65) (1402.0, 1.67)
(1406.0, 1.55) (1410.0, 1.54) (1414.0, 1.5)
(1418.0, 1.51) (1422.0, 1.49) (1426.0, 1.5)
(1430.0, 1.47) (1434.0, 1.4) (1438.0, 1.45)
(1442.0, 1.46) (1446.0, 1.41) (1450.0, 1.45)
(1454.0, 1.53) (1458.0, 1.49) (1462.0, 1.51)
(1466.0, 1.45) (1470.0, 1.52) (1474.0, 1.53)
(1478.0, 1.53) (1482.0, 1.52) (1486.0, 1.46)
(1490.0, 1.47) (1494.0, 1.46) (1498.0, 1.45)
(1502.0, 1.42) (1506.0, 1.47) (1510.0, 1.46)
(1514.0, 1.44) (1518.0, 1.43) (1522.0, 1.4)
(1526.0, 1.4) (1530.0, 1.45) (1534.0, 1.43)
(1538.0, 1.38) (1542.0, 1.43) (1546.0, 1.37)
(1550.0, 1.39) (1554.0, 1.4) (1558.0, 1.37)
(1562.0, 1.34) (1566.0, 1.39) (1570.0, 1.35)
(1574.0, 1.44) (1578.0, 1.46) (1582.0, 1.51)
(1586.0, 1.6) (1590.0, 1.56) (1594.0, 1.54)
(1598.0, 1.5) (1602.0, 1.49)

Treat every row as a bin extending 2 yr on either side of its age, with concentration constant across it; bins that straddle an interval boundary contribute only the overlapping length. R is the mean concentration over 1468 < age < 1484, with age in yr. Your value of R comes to 1.52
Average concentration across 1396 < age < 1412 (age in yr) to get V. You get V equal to 1.6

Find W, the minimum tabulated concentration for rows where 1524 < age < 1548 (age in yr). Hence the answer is 1.37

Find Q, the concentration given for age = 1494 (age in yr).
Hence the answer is 1.46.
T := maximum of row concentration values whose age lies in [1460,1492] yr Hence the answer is 1.53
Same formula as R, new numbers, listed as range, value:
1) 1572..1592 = 1.51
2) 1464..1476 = 1.5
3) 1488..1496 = 1.46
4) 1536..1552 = 1.39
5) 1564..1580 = 1.41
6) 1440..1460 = 1.47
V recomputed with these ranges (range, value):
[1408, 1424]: 1.51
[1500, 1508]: 1.44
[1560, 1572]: 1.36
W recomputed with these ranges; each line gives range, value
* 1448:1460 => 1.45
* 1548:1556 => 1.39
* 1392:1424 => 1.49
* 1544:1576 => 1.34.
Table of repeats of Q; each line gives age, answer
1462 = 1.51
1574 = 1.44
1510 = 1.46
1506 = 1.47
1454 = 1.53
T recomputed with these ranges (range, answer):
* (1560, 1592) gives 1.6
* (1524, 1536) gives 1.45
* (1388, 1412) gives 1.67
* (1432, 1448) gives 1.46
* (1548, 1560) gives 1.4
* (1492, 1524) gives 1.47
